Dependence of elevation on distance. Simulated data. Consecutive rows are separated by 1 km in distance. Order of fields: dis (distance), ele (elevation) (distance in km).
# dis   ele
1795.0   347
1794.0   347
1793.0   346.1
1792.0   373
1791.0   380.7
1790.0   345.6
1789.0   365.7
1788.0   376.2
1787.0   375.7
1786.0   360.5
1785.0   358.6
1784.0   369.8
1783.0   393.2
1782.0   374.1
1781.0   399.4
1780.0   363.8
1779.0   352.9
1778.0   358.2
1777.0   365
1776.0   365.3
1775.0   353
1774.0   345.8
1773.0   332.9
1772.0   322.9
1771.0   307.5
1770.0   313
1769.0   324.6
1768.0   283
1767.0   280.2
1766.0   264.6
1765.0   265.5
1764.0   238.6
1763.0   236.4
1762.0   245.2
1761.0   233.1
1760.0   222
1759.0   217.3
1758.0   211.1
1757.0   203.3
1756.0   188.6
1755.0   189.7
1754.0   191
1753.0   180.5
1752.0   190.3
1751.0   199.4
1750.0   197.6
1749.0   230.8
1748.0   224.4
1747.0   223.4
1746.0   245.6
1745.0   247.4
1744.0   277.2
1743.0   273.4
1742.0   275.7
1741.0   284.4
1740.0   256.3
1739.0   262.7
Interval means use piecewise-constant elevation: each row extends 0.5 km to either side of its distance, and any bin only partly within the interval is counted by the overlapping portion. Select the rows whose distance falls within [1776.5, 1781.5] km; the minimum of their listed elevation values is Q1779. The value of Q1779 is 352.9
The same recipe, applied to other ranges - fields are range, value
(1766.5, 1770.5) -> 280.2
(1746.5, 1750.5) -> 197.6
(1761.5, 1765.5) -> 236.4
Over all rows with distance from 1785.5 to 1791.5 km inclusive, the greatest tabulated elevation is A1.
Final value 380.7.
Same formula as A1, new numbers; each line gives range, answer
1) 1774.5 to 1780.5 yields 365.3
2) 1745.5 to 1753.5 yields 245.6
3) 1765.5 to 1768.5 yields 283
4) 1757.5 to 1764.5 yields 245.2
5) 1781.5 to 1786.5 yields 393.2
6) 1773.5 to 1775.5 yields 353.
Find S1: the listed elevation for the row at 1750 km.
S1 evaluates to 197.6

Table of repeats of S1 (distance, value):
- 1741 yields 284.4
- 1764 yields 238.6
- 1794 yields 347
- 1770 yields 313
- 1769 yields 324.6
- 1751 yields 199.4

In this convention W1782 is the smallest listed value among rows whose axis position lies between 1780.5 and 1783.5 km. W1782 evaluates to 374.1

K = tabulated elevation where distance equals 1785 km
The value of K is 358.6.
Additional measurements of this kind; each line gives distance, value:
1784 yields 369.8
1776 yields 365.3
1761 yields 233.1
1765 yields 265.5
